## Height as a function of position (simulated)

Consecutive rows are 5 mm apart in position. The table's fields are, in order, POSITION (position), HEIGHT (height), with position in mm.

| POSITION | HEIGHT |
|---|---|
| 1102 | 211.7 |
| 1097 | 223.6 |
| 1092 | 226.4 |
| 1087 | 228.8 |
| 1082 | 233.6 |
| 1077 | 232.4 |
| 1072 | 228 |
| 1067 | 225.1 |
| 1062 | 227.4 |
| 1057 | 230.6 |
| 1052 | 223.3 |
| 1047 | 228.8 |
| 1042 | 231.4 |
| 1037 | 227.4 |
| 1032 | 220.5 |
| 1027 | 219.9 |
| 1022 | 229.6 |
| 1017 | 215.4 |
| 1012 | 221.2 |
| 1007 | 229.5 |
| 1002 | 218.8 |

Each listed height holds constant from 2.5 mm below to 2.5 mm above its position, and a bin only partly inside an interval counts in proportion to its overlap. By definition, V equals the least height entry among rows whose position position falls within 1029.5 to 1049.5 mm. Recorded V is 220.5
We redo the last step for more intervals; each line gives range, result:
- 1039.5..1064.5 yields 223.3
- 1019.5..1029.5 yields 219.9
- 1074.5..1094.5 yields 226.4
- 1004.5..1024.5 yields 215.4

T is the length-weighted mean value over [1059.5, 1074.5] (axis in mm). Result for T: 227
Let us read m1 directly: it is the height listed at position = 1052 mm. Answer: 223.3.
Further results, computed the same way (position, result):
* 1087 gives 228.8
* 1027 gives 219.9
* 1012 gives 221.2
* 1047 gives 228.8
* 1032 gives 220.5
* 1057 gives 230.6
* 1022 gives 229.6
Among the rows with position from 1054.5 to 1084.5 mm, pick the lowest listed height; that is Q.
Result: 225.1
